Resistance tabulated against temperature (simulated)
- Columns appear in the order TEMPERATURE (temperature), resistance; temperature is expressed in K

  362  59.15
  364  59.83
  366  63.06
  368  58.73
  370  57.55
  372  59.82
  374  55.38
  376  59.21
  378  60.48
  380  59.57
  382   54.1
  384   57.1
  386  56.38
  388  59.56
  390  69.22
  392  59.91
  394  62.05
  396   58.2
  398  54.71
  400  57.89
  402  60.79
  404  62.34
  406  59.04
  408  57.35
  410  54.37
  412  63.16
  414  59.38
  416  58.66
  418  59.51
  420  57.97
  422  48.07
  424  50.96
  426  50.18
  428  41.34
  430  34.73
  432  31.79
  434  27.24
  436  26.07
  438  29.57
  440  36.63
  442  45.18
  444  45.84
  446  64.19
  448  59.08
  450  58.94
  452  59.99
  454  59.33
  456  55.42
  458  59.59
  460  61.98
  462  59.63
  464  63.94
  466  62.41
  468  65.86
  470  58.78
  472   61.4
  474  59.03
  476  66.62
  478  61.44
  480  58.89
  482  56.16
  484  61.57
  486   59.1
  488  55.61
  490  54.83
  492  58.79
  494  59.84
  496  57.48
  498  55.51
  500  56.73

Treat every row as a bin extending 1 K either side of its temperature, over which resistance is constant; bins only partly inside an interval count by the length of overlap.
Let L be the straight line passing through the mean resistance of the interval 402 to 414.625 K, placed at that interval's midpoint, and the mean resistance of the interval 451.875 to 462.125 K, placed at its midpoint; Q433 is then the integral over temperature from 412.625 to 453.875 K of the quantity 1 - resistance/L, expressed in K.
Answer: 8.1 K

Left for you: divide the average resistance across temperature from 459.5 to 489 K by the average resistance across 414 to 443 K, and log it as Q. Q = 1.40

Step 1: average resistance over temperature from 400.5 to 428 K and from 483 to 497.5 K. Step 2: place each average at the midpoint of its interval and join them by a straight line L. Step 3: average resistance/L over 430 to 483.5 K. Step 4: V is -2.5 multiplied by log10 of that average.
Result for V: 0.08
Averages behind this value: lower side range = 56.5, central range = 53.4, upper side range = 58.1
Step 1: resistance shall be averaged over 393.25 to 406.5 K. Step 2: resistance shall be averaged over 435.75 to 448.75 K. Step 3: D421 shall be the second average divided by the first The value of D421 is 0.75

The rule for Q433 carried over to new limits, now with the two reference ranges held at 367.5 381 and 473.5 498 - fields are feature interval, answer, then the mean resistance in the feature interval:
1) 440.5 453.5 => 0.9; 55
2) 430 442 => 5.5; 31.9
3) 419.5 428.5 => 1.4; 49.7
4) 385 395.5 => -0.5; 61.3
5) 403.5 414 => -0.1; 59.1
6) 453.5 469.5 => -0.6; 61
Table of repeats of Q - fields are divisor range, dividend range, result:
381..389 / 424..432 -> 0.74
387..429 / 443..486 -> 1.05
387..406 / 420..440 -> 0.64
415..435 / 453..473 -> 1.32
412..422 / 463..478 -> 1.07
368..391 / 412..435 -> 0.81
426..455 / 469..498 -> 1.33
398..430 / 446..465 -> 1.08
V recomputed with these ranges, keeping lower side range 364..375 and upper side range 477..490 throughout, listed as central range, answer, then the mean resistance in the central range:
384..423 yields 0.000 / 58.8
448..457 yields 0.002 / 58.5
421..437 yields 0.450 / 38.8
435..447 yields 0.383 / 41.2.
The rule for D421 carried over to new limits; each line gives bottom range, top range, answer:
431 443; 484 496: 1.77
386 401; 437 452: 0.82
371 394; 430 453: 0.74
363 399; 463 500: 1.01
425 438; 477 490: 1.68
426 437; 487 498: 1.69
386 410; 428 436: 0.53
